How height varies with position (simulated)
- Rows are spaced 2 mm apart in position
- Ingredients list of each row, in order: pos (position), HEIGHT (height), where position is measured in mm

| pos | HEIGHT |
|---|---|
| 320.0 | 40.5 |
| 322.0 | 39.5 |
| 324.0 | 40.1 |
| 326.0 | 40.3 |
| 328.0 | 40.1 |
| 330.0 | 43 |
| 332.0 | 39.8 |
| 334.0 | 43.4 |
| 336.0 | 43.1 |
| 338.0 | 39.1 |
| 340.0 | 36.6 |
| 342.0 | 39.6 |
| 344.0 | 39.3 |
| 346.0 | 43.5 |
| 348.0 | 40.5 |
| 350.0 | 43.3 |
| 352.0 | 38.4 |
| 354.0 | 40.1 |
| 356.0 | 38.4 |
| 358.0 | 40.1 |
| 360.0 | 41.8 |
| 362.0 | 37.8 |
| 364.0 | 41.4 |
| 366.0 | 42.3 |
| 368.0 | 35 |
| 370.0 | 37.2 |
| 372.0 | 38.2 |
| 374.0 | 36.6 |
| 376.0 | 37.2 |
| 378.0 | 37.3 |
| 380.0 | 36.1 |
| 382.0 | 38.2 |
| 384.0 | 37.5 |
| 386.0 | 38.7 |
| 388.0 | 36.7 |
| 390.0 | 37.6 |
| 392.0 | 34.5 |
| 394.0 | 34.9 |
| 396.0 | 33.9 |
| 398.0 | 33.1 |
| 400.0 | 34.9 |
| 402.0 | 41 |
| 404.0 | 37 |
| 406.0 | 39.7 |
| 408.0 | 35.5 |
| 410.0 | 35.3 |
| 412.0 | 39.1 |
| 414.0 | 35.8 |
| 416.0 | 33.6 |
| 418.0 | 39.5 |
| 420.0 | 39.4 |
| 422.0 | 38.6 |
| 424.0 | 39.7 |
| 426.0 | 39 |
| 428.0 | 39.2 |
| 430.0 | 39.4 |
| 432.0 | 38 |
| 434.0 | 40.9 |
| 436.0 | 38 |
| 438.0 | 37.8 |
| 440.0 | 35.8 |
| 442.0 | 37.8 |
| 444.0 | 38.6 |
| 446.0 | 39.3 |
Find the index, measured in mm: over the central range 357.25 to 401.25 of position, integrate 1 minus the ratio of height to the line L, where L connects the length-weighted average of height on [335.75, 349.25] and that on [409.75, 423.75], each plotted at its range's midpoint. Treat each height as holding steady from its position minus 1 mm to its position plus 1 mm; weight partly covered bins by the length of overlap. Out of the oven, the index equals 1.8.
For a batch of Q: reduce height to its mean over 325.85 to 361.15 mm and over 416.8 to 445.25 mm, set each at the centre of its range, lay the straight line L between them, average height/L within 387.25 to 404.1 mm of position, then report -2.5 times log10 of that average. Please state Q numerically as 0.10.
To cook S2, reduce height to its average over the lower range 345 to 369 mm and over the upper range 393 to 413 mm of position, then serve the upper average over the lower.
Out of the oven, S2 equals 0.9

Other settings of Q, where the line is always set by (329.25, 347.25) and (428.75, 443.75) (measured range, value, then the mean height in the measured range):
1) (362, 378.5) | 0.051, 38.2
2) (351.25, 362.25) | 0.020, 39.6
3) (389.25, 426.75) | 0.059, 36.9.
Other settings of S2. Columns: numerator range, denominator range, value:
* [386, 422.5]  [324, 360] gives 0.91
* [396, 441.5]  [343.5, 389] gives 0.97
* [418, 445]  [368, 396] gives 1.05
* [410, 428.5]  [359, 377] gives 0.98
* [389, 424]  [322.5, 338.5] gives 0.89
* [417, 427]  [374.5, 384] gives 1.05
